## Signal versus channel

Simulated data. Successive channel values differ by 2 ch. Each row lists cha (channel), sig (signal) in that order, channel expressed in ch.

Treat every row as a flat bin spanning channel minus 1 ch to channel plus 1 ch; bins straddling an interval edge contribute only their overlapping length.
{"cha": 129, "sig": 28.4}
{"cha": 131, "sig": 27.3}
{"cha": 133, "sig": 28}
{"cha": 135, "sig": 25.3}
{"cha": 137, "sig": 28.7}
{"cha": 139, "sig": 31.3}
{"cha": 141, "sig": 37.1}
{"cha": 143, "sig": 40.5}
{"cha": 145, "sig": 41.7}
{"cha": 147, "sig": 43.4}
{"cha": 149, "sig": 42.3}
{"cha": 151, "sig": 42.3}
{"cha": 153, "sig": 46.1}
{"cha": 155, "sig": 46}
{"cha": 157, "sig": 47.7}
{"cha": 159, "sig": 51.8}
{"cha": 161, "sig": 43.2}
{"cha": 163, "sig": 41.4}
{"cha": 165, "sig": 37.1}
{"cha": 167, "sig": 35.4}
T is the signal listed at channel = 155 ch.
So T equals 46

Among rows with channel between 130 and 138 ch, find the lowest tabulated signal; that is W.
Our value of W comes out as 25.3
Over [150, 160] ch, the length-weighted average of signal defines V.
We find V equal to 46.8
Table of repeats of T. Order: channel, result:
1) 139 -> 31.3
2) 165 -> 37.1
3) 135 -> 25.3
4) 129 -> 28.4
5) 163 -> 41.4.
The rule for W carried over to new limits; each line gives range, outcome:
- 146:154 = 42.3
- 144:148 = 41.7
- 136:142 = 28.7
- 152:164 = 41.4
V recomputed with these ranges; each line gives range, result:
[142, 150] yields 42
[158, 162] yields 47.5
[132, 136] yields 26.6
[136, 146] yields 35.9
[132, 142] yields 30.1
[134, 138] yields 27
